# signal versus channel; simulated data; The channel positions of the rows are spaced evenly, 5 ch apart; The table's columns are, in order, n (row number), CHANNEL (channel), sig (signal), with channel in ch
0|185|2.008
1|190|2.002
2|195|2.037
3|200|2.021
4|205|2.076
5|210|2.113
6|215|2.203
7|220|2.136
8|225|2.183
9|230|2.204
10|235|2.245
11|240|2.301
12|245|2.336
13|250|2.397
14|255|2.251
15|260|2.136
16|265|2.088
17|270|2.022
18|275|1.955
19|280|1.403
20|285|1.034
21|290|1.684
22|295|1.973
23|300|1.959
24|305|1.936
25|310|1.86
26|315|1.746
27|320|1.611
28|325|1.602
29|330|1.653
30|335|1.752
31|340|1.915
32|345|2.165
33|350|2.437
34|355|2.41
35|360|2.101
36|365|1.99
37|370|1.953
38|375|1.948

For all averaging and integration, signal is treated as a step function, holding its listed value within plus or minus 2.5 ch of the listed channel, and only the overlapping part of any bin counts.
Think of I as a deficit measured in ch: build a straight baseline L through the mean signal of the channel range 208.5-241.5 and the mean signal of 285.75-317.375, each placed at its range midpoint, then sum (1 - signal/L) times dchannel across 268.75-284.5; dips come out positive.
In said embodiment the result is 2.1 ch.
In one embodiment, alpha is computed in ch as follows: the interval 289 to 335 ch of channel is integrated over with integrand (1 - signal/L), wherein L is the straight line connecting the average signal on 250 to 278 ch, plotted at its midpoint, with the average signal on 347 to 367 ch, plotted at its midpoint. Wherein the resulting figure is 8.3 ch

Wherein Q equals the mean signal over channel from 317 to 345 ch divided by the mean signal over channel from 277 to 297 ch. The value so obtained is 1.1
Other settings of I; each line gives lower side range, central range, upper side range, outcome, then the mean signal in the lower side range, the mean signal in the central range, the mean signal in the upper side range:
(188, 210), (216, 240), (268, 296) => -3.7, 2.04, 2.2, 1.66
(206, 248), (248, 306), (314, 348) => 3.3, 2.21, 1.9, 1.79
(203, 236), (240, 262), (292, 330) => -2.7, 2.16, 2.29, 1.8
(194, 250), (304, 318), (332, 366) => 2.0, 2.18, 1.83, 2.11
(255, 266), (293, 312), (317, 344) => -0.3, 2.15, 1.93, 1.73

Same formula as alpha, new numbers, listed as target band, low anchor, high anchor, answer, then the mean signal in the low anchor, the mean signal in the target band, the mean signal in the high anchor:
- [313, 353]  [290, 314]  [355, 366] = 3.1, 1.89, 1.87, 2.14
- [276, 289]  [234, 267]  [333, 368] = 5.0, 2.25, 1.36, 2.11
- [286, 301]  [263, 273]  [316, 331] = 0.6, 2.05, 1.78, 1.63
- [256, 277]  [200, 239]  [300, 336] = -1.1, 2.16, 2.07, 1.75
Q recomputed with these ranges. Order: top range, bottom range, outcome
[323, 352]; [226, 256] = 0.84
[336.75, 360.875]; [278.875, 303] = 1.35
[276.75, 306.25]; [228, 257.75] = 0.73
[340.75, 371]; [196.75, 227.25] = 1.02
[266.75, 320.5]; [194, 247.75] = 0.81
